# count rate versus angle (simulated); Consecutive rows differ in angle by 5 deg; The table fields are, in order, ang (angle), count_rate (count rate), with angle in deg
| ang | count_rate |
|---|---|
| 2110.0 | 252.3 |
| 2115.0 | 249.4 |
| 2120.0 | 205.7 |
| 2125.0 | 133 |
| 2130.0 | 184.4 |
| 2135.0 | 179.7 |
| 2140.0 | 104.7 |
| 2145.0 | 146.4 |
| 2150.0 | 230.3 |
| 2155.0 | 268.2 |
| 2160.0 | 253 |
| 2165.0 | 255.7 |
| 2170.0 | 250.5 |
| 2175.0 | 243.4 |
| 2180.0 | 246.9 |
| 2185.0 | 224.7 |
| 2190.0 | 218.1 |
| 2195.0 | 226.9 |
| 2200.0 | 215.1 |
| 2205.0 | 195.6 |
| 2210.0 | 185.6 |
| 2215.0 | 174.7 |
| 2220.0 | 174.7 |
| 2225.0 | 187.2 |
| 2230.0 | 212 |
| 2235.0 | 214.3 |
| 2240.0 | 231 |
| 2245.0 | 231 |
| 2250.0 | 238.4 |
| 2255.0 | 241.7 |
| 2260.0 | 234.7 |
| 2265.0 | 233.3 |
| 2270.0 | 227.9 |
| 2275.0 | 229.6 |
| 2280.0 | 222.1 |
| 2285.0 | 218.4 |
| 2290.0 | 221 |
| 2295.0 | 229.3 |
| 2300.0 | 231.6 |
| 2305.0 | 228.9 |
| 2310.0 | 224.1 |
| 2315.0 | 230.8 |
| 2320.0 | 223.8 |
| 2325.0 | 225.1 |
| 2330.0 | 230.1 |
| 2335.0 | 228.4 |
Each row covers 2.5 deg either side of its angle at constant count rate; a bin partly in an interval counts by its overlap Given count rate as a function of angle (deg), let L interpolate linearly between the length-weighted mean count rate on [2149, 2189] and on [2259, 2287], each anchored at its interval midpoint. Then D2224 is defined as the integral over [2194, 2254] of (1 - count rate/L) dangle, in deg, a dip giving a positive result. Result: 7.2 deg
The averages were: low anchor 246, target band 208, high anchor 227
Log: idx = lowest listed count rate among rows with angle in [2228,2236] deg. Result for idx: 212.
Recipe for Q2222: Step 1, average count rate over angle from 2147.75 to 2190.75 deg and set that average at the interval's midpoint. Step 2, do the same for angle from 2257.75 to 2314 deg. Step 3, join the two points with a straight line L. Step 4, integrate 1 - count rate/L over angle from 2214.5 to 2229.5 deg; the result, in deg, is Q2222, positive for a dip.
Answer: 3.4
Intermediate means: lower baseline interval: 245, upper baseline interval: 227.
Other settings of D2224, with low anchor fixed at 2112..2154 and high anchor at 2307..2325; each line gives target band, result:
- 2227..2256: -2.5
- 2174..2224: -2.7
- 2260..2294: -1.5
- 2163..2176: -4.0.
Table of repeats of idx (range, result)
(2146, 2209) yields 195.6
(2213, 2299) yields 174.7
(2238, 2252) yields 231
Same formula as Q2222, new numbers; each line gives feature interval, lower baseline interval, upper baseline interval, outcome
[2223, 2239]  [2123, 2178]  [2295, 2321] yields 0.7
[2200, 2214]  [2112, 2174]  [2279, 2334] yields 1.4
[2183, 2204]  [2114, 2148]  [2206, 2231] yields -4.4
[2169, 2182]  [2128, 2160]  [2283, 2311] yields -3.2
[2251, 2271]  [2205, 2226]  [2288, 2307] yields -2.7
